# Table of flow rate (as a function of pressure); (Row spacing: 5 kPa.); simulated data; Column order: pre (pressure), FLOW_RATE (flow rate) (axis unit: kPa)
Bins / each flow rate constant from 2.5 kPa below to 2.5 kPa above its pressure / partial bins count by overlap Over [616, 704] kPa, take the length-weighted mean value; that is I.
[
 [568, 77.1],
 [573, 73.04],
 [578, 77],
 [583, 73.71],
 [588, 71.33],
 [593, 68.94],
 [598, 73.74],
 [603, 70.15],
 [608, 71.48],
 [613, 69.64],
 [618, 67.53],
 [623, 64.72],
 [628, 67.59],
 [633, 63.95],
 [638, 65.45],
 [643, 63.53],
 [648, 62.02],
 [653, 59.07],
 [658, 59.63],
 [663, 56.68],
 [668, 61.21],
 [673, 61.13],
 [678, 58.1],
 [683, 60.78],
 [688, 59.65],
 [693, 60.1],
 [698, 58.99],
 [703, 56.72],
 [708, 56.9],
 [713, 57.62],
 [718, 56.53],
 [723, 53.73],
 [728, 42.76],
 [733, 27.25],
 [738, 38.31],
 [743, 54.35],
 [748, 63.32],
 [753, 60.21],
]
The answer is 61.5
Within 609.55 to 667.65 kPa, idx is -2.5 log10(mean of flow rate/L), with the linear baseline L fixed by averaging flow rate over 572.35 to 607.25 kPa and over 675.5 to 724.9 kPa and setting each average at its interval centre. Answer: 0.04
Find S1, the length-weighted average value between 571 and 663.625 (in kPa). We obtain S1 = 67.5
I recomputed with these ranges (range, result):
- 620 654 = 64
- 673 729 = 57.1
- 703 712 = 57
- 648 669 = 59.3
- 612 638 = 66.4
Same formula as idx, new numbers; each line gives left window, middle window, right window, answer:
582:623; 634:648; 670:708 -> 0.023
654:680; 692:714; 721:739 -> -0.195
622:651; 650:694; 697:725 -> 0.020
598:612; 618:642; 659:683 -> 0.020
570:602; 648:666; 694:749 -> 0.047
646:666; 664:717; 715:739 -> -0.139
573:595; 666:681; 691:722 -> 0.028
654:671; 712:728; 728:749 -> -0.125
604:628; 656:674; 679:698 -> 0.054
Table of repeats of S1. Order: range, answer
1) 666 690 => 60.2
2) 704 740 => 48.1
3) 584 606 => 71.2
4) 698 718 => 57.2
